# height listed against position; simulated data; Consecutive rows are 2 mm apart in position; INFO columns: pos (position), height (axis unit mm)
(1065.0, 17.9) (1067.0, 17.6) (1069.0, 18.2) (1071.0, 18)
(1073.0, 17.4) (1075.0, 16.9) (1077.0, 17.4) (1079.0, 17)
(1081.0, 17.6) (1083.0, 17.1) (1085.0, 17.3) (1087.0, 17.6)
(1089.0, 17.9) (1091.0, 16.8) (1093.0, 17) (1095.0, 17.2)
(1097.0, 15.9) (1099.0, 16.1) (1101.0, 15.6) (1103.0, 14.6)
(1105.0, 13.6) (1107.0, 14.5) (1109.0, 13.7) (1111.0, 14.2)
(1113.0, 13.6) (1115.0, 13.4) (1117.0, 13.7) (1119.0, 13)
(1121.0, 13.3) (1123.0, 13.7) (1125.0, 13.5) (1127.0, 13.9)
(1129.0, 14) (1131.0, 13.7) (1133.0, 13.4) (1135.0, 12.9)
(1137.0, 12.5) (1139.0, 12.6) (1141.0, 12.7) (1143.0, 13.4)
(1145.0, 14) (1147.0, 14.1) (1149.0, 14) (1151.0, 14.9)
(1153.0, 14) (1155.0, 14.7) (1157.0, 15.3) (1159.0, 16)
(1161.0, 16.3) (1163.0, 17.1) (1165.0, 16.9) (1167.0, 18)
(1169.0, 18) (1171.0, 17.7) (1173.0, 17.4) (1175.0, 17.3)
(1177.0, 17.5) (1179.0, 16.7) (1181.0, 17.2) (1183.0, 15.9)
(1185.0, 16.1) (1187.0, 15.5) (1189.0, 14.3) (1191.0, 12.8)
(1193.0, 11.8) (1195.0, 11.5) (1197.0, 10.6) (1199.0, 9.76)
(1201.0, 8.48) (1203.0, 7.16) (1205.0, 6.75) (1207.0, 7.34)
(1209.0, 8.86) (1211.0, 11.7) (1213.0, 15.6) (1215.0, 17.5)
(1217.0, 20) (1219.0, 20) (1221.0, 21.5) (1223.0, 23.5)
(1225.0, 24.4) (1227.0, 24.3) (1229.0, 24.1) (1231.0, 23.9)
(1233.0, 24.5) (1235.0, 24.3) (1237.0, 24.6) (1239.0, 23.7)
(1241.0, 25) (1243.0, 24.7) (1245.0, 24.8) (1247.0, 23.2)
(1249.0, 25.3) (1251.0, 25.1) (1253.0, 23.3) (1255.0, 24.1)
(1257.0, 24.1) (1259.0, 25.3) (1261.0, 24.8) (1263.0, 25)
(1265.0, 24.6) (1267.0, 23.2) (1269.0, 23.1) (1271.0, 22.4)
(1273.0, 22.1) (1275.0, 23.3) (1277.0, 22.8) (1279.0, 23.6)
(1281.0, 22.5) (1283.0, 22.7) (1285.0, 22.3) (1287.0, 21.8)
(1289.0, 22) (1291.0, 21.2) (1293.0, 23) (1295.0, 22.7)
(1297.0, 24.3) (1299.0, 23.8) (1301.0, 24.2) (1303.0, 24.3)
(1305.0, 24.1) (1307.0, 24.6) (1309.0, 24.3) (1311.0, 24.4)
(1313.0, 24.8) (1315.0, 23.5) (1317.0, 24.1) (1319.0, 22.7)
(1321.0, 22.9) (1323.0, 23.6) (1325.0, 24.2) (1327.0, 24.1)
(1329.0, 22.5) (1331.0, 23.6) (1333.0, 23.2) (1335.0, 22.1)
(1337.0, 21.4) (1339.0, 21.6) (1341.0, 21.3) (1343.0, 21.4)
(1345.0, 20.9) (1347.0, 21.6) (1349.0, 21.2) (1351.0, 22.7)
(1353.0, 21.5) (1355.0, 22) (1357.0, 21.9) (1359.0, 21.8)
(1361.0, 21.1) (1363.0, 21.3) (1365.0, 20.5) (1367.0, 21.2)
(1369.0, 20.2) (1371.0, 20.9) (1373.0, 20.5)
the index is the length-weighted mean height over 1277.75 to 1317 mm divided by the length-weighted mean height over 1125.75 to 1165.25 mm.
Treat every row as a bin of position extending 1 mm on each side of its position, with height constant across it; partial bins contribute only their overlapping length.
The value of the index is 1.64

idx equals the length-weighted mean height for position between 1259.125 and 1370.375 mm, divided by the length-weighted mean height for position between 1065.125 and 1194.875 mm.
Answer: 1.5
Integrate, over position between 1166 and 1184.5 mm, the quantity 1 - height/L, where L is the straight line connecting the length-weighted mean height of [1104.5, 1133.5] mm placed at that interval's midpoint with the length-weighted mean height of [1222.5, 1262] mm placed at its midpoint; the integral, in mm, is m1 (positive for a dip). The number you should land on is 1.3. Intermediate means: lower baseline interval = 13.7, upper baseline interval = 24.4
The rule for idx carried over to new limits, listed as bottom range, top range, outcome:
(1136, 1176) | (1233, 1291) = 1.54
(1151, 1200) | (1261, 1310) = 1.52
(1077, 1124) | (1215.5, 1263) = 1.54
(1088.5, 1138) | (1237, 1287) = 1.65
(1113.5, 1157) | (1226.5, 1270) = 1.78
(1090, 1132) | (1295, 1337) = 1.63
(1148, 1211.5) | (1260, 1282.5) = 1.67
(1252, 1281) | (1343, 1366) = 0.91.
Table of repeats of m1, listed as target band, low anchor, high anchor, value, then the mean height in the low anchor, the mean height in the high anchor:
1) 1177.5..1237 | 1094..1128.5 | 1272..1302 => 9.0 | 14.3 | 22.8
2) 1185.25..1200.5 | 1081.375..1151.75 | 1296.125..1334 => 4.8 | 14.6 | 23.9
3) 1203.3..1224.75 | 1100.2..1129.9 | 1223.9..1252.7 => 6.8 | 13.9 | 24.4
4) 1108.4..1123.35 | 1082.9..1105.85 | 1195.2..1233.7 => 2.5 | 16.4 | 16.1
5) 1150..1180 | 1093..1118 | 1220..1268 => 3.7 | 14.8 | 24.2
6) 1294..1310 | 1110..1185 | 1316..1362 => -2.4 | 14.9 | 22.3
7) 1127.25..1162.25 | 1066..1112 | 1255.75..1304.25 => 8.4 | 16.5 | 23.3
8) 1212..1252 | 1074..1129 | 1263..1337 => -4.6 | 15.4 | 23.3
